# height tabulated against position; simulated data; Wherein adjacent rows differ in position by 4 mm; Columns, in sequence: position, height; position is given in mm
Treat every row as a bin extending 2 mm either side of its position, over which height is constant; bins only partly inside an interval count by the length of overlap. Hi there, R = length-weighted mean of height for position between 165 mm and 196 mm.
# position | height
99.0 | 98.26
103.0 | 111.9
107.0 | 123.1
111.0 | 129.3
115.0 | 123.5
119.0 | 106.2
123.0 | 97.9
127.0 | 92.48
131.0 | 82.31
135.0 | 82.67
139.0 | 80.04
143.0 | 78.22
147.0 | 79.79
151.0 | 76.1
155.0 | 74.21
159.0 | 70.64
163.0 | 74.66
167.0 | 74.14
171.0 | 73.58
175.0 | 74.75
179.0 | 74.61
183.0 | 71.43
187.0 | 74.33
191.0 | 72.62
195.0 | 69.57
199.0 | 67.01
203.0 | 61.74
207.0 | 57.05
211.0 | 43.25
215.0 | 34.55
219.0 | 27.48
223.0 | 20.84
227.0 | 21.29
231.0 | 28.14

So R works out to 73.2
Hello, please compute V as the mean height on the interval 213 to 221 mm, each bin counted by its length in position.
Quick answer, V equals 31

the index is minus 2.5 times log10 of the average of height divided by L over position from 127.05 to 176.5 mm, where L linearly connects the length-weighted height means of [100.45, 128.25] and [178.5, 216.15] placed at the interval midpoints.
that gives 0.16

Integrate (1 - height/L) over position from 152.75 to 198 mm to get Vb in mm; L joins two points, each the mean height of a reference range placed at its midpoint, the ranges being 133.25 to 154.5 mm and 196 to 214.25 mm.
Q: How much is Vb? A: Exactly -4.0 mm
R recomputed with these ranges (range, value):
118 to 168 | 81.9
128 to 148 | 81.2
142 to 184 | 74.7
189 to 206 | 67.1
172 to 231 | 54.4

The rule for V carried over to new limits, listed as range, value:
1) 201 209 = 59.4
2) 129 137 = 82.5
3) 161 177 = 74.3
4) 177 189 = 73.5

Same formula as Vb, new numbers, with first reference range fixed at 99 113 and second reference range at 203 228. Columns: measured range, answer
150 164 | 1.13 mm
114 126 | 0.15 mm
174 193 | -4.12 mm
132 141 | 1.33 mm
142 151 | 0.97 mm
